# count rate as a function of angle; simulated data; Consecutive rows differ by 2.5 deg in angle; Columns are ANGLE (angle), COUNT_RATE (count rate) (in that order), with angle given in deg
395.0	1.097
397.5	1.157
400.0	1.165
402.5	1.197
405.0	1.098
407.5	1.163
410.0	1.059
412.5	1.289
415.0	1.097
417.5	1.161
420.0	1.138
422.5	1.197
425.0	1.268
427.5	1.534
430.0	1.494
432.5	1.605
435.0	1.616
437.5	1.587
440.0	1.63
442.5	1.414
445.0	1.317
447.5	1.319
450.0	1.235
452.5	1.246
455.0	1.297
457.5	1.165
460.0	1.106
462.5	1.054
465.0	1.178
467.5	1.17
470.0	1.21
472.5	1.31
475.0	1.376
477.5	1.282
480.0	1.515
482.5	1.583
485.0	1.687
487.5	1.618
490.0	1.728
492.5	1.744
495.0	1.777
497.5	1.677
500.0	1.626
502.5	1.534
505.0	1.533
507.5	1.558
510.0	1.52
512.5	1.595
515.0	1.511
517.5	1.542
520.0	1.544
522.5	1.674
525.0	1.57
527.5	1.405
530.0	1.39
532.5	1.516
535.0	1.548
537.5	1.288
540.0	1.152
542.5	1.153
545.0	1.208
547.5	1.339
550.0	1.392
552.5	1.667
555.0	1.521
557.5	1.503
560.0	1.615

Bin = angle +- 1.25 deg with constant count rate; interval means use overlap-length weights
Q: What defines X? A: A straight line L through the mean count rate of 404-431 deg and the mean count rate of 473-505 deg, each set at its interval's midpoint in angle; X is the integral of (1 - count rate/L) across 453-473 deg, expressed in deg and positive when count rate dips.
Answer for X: 3.7 deg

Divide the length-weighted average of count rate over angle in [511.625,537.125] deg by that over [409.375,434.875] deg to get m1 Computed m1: 1.17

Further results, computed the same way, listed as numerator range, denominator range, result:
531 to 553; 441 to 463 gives 1.08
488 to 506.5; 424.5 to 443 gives 1.08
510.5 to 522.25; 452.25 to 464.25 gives 1.33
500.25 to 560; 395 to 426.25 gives 1.26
